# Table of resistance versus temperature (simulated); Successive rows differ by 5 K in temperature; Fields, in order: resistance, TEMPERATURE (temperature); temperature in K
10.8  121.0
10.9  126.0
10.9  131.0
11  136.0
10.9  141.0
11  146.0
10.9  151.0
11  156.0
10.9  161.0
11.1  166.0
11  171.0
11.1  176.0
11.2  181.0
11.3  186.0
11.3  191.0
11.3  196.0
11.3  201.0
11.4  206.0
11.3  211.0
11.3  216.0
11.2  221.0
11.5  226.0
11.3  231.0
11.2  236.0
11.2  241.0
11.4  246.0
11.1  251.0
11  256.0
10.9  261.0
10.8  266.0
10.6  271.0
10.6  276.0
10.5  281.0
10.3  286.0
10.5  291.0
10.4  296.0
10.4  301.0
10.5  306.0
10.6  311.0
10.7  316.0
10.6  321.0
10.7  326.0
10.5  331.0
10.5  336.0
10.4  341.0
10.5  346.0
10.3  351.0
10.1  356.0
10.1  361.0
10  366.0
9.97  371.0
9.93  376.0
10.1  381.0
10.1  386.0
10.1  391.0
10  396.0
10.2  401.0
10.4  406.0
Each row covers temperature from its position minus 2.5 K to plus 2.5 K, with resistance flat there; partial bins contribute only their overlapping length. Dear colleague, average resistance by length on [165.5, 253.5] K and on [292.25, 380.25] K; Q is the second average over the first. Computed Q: 0.9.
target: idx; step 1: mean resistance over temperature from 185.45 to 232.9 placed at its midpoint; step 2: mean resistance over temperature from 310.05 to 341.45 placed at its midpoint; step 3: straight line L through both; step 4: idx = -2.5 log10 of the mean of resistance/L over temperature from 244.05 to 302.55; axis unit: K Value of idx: 0.02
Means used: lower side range 11.3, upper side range 10.6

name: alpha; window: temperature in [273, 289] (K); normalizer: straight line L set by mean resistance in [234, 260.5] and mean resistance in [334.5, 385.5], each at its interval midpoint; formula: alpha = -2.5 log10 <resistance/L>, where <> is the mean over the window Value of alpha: 0.04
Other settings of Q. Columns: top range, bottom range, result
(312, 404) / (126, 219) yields 0.92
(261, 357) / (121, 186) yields 0.96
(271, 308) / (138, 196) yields 0.95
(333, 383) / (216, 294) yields 0.93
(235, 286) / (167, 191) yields 0.98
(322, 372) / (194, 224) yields 0.91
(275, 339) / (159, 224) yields 0.94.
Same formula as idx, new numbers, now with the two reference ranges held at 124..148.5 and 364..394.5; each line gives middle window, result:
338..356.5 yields -0.02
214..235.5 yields -0.07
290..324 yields -0.02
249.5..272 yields -0.04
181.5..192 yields -0.05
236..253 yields -0.07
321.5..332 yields -0.04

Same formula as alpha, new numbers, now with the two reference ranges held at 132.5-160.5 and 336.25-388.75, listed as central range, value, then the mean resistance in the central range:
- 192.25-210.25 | -0.06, 11.3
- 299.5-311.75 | -0.01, 10.5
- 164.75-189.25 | -0.03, 11.1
